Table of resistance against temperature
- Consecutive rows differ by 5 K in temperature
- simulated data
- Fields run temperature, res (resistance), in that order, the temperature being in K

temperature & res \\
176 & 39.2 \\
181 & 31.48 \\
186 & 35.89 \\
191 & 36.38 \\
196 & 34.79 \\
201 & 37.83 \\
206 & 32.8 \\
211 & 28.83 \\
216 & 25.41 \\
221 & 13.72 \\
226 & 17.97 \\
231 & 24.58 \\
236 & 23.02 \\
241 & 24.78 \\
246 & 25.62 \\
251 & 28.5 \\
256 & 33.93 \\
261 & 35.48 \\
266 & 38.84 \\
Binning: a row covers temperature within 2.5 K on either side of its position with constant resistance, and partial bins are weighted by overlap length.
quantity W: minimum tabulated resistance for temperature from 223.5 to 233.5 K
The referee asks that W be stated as 17.97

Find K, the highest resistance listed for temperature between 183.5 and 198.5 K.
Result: 36.38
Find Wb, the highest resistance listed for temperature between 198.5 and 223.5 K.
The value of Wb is 37.83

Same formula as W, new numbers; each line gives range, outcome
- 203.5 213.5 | 28.83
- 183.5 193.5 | 35.89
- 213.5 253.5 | 13.72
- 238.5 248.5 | 24.78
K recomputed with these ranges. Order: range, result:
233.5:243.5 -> 24.78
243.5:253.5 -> 28.5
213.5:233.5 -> 25.41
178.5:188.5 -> 35.89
